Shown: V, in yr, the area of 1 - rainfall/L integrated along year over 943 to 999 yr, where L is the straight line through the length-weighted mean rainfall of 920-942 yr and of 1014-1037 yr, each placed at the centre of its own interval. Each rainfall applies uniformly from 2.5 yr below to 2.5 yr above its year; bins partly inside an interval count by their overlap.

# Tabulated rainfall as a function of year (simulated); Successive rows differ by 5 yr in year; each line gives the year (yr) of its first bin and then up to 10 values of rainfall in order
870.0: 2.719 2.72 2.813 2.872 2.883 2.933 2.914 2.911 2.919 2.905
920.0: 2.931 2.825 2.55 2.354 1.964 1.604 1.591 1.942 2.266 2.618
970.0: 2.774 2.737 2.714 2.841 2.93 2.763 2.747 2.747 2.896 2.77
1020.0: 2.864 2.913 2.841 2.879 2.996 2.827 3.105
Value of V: 4.3 yr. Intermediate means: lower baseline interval 2.49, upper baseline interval 2.86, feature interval 2.45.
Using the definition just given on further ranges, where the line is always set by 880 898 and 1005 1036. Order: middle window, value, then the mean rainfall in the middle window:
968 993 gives 0.5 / 2.8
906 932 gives 0.4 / 2.84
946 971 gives 6.1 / 2.17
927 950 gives 6.4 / 2.08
